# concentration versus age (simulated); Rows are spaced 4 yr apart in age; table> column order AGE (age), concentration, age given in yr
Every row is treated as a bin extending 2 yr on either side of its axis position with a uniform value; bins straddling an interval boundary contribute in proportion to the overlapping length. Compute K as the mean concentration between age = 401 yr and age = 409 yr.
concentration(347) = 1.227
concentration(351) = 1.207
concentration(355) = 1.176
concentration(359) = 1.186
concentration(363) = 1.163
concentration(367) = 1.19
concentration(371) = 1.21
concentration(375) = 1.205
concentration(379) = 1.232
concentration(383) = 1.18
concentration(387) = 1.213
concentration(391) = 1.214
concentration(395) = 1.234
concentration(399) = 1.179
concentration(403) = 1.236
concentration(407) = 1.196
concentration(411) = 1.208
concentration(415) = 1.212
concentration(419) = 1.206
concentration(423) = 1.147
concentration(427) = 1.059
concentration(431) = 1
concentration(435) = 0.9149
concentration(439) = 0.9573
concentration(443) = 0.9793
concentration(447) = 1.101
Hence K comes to 1.22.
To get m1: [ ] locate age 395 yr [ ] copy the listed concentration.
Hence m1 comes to 1.234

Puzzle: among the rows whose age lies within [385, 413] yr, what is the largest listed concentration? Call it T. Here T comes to 1.236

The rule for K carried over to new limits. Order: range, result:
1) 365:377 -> 1.2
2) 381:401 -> 1.2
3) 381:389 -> 1.2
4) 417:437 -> 1.07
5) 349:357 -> 1.19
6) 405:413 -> 1.2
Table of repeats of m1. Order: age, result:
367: 1.19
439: 0.9573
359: 1.186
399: 1.179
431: 1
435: 0.9149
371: 1.21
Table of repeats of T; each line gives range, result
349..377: 1.21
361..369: 1.19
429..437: 1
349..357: 1.207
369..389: 1.232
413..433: 1.212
